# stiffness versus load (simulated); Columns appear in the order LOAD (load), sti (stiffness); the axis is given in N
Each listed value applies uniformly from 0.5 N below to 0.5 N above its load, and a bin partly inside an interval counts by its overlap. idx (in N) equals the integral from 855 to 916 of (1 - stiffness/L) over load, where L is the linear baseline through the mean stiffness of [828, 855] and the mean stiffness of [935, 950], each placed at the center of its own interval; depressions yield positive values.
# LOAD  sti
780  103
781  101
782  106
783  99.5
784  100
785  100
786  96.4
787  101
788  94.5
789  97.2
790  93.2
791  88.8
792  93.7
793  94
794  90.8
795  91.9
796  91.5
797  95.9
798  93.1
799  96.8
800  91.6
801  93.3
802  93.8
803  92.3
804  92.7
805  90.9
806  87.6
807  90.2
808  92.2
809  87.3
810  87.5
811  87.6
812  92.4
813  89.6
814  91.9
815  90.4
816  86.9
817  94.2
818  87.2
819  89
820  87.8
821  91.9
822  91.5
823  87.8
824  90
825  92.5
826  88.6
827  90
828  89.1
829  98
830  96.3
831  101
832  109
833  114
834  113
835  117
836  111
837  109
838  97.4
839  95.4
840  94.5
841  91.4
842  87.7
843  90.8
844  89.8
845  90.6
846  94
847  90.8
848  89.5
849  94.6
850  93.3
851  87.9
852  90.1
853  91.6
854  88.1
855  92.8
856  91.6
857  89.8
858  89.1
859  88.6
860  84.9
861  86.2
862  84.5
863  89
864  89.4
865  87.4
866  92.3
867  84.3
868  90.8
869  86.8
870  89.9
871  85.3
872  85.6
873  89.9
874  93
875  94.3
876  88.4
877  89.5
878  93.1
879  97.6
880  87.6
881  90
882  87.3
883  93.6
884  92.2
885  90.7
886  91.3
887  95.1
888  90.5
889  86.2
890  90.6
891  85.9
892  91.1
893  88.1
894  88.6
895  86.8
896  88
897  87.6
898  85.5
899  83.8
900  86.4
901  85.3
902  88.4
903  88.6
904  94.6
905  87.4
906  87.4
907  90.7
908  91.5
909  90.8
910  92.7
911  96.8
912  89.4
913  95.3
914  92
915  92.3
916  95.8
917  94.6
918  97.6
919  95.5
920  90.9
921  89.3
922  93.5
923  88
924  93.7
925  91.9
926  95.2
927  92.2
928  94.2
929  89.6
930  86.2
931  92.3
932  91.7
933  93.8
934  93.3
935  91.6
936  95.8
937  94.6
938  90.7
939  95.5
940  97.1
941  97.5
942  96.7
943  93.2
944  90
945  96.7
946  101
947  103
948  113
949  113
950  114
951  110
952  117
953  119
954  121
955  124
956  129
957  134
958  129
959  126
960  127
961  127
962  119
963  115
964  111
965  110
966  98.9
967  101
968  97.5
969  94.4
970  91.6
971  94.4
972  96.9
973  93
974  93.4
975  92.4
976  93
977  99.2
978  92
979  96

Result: 5.1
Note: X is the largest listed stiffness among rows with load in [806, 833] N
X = 114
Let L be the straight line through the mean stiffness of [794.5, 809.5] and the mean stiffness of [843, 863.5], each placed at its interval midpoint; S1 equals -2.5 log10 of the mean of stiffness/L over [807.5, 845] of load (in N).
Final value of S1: -0.04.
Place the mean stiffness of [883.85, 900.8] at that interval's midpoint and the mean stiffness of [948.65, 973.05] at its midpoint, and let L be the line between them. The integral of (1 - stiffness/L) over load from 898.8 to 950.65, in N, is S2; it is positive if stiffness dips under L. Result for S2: 3.18 N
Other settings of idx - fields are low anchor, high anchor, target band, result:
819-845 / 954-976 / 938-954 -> 0.6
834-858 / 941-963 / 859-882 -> 2.3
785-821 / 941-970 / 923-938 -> 2.2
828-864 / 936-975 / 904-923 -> 1.8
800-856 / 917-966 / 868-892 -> 1.9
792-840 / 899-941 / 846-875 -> 1.2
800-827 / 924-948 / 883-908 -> 1.1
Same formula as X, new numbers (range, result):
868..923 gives 97.6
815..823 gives 94.2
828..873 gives 117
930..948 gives 113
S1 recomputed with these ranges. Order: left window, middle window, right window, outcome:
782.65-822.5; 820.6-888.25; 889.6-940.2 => -0.01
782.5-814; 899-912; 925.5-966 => 0.14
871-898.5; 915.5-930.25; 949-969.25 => 0.12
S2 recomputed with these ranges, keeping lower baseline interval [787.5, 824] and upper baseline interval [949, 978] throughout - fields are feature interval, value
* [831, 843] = -1.0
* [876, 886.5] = 0.9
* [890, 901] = 1.6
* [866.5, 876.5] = 1.0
